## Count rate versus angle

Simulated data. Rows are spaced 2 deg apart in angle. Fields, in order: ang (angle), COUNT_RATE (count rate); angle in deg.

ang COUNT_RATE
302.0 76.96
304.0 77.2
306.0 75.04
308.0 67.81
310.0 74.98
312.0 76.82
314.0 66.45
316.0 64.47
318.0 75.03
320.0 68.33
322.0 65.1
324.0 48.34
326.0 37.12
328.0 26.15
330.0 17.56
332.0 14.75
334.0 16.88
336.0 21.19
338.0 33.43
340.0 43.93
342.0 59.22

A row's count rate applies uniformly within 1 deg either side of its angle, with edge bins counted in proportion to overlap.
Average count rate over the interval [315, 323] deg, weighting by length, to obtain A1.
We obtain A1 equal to 68.2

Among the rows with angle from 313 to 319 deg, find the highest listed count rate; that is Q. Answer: 75.03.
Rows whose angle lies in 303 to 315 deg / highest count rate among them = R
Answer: 77.2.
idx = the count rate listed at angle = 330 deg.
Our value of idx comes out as 17.56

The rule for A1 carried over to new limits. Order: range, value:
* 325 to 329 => 31.6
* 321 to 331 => 38.9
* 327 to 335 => 18.8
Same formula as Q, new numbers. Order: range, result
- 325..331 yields 37.12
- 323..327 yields 48.34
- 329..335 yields 17.56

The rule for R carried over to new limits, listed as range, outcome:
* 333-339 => 33.43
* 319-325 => 68.33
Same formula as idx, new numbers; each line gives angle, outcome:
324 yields 48.34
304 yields 77.2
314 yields 66.45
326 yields 37.12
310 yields 74.98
